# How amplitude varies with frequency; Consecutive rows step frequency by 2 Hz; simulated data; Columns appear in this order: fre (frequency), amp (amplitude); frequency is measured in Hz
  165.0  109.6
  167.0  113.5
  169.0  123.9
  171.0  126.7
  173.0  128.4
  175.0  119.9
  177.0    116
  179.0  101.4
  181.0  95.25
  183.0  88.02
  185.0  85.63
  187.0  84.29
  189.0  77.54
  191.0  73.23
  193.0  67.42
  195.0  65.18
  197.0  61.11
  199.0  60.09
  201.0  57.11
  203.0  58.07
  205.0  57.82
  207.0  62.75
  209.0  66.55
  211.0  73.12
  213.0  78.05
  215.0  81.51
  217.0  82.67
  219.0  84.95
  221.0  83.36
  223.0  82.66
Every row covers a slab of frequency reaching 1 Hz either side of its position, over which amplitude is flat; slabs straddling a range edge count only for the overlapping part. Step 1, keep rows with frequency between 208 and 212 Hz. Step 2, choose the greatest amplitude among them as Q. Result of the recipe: 73.12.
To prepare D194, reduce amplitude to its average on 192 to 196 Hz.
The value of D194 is 66.3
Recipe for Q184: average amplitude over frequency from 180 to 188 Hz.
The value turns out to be 88.3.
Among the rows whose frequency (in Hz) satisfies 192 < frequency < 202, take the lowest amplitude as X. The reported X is 57.11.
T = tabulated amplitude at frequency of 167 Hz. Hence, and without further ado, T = 113.5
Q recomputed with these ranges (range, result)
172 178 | 128.4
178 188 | 101.4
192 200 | 67.42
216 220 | 84.95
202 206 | 58.07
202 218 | 82.67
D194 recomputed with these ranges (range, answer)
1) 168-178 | 123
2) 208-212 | 69.8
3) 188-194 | 72.7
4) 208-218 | 76.4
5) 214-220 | 83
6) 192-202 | 62.2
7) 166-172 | 121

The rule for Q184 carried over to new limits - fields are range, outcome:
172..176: 124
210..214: 75.6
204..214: 67.7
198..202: 58.6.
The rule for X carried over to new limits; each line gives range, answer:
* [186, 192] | 73.23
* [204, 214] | 57.82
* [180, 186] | 85.63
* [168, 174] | 123.9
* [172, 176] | 119.9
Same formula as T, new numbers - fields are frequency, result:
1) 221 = 83.36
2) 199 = 60.09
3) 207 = 62.75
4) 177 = 116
